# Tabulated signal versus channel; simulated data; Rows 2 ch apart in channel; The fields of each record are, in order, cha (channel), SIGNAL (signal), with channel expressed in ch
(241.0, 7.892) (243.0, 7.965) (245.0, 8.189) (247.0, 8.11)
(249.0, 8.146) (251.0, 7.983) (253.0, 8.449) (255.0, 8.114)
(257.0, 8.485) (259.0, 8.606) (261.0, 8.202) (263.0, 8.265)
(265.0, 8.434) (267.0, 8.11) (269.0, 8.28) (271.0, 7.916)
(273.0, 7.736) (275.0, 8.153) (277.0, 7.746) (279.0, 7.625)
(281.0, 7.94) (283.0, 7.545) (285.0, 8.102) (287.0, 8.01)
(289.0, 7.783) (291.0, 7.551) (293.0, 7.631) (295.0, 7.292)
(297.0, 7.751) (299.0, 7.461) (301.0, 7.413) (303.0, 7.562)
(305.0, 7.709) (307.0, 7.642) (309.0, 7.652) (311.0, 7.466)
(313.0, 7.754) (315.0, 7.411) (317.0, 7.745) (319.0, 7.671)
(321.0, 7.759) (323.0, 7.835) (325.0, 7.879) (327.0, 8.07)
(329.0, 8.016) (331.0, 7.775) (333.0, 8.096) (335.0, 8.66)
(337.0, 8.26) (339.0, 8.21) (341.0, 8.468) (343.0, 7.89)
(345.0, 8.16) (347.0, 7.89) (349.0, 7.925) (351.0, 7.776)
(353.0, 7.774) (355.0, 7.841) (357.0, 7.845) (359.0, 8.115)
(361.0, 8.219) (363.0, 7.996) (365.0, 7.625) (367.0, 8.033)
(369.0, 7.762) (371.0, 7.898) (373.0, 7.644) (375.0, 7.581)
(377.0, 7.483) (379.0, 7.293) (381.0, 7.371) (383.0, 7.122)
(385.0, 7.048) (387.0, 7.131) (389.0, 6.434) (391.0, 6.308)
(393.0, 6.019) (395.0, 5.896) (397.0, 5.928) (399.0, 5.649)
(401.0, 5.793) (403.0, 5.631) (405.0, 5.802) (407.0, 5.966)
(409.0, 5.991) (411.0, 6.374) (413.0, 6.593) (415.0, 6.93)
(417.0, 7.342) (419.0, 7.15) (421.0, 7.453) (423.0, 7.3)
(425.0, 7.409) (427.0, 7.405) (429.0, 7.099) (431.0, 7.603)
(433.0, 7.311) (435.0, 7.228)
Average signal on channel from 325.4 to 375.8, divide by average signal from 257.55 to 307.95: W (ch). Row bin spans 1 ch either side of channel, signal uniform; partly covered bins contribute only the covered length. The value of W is 1.01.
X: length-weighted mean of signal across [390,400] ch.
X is 5.96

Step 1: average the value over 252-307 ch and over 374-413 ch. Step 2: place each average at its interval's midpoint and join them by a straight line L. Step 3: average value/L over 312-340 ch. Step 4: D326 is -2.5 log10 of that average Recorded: -0.088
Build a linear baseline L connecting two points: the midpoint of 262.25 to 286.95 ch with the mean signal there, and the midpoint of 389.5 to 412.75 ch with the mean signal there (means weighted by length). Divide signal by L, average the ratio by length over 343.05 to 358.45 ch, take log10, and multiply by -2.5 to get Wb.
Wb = -0.17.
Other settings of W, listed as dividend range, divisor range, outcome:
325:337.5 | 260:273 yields 0.99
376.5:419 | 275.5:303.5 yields 0.84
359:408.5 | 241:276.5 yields 0.85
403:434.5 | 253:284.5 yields 0.85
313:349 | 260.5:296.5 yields 1.01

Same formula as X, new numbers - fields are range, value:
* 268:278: 7.97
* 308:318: 7.61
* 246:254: 8.17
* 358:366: 7.99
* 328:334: 7.96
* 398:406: 5.72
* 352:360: 7.89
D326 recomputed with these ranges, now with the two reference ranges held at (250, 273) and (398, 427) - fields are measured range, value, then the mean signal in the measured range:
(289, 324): 0.017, 7.61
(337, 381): -0.104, 7.87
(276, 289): 0.024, 7.82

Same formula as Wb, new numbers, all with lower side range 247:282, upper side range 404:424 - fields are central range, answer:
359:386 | -0.08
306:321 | 0.00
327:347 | -0.10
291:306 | 0.04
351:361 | -0.10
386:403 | 0.13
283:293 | 0.01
